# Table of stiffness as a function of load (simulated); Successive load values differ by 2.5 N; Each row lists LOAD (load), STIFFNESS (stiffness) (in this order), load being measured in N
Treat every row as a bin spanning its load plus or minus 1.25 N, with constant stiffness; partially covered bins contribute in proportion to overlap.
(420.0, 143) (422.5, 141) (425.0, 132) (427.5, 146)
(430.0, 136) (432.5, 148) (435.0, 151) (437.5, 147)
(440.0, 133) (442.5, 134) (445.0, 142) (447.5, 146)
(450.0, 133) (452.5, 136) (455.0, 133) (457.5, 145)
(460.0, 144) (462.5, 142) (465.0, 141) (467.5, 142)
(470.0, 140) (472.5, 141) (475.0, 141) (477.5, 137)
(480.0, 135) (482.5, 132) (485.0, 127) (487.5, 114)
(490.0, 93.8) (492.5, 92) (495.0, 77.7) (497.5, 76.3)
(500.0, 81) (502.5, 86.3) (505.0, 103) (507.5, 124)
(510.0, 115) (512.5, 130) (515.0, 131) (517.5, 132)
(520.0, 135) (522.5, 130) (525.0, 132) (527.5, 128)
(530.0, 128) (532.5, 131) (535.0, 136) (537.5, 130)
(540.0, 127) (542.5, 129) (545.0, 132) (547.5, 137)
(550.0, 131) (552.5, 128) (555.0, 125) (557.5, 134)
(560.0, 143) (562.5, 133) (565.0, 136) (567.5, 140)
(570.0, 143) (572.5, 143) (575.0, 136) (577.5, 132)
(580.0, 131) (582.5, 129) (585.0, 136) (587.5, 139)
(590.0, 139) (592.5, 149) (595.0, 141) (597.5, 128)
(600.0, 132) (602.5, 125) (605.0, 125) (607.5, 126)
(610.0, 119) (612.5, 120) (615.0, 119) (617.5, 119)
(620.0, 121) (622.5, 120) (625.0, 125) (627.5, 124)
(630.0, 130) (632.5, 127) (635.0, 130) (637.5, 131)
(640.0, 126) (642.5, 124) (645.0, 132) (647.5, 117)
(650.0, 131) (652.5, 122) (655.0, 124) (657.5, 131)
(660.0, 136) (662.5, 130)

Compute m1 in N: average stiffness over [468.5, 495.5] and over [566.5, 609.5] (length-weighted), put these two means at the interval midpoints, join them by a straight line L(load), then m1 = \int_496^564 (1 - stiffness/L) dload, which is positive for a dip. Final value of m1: 2.2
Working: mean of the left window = 122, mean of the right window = 135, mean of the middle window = 124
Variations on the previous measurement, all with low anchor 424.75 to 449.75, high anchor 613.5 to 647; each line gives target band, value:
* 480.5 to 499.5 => 4.8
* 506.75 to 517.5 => 0.7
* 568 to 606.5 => -2.0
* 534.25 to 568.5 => -0.3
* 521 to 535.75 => 0.3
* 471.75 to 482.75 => 0.0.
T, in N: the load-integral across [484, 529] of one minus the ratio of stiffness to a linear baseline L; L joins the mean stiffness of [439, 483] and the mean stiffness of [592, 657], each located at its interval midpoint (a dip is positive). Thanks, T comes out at 7.87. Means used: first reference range 139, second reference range 126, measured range 112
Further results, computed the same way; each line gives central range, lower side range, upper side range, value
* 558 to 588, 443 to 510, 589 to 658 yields -2.6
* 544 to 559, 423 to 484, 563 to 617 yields 0.4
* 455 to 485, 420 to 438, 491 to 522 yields -3.7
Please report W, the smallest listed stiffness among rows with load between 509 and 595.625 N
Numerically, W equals 115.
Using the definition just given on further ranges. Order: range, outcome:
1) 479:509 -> 76.3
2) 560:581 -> 131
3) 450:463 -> 133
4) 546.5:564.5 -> 125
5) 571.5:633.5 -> 119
